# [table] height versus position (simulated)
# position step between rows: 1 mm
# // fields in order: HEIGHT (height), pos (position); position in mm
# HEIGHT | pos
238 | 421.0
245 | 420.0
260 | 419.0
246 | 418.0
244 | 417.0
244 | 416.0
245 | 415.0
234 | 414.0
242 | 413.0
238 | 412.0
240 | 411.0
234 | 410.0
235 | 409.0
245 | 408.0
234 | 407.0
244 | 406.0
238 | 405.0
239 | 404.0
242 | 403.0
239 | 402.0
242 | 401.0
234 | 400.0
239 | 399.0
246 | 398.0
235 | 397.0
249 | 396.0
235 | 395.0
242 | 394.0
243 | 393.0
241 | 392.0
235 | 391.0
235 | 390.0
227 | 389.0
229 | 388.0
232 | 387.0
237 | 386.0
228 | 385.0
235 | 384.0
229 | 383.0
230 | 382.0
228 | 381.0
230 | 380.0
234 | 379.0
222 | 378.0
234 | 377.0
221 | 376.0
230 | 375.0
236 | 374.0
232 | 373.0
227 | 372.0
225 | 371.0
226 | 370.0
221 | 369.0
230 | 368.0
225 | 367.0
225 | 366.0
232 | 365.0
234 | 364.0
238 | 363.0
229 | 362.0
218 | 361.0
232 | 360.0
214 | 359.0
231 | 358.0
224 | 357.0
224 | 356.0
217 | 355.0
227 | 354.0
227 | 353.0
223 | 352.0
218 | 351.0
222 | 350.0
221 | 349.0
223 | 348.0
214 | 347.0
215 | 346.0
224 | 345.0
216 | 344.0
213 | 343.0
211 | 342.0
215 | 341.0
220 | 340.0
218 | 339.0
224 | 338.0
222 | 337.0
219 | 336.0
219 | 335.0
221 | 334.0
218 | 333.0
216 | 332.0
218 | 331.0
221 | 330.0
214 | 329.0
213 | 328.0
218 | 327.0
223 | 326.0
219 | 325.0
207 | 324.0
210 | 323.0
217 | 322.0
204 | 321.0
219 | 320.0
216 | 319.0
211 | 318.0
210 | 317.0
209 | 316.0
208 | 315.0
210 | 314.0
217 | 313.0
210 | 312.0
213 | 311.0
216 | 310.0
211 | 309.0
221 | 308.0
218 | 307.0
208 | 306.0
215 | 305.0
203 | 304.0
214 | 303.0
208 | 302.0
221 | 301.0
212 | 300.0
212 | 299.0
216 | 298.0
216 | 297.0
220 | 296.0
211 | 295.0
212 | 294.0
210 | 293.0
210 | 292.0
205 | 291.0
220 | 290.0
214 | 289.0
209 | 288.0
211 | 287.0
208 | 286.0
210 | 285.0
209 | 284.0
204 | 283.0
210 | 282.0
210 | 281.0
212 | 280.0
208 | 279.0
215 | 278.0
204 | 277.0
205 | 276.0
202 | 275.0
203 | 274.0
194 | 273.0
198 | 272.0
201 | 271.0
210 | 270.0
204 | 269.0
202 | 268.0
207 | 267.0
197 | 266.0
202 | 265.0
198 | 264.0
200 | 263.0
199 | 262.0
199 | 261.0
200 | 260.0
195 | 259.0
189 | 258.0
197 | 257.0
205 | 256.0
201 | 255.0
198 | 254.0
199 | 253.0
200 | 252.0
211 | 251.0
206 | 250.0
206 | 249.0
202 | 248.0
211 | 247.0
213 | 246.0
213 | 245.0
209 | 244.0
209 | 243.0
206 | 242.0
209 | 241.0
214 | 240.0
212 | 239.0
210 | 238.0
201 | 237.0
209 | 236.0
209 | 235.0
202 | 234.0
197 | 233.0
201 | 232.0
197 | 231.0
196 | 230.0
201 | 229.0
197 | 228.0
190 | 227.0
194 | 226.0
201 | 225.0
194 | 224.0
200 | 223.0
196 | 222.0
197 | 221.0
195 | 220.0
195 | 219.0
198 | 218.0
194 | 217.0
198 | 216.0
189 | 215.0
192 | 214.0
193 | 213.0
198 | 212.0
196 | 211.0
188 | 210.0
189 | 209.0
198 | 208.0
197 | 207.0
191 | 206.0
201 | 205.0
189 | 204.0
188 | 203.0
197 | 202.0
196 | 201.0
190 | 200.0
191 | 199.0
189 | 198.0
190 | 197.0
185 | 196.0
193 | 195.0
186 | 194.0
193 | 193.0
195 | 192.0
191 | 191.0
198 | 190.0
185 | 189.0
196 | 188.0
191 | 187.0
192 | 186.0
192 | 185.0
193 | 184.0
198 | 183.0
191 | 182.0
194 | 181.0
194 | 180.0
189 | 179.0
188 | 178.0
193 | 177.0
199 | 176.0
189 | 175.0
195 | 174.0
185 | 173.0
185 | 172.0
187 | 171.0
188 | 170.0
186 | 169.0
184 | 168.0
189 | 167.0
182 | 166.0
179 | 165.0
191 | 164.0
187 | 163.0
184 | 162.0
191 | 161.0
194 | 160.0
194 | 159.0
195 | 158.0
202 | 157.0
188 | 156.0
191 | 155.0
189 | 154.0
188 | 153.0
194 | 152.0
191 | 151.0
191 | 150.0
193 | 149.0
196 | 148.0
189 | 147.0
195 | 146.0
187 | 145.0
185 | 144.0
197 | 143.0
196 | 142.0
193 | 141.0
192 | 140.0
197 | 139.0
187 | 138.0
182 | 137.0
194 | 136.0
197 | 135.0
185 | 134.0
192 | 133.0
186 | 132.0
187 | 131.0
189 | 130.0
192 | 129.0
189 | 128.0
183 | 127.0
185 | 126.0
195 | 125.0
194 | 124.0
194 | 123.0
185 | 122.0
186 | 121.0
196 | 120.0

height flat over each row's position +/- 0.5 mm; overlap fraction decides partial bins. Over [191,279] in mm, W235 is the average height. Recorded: 199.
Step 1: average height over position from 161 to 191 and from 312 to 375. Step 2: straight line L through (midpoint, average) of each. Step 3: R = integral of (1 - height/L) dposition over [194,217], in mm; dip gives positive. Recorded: 0.3 mm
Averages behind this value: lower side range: 190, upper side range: 220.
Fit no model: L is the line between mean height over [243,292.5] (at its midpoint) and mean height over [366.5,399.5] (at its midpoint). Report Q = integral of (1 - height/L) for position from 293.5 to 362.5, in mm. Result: 0.8 mm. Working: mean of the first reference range 205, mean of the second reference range 232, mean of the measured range 217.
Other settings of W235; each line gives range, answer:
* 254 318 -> 208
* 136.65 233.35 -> 192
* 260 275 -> 201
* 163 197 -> 190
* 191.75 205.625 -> 192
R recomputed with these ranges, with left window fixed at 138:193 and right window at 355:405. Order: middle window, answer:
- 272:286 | 0.4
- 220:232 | 0.3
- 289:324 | 0.8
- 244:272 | 0.8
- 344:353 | 0.2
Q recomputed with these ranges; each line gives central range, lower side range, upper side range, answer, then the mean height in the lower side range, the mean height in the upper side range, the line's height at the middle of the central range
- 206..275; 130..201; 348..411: 1.53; 191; 231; 205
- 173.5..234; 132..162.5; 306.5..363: 1.72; 192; 218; 199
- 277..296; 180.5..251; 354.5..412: 0.16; 197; 233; 212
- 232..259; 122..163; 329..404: 0.34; 191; 227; 208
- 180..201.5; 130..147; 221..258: 0.56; 191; 203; 197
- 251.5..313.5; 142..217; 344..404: 1.32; 191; 230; 212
